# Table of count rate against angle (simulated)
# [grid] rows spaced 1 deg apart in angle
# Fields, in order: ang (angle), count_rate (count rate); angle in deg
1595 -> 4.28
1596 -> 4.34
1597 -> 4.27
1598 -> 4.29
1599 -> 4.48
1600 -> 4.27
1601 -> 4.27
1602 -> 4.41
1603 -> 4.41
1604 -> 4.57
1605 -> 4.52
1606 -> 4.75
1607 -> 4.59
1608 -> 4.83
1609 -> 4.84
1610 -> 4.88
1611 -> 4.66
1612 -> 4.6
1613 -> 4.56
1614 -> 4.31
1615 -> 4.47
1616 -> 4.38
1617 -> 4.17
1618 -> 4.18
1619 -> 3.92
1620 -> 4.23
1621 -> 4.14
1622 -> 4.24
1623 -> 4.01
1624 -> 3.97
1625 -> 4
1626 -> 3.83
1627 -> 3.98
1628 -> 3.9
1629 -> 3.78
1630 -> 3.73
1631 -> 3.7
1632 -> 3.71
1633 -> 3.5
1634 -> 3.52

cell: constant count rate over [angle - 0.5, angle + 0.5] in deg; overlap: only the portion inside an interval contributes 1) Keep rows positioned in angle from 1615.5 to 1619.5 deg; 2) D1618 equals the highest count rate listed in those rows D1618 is 4.38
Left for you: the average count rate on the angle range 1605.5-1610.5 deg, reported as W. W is 4.78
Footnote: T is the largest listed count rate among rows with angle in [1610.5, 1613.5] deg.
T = 4.66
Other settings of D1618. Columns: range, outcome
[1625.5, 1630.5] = 3.98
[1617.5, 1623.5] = 4.24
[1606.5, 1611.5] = 4.88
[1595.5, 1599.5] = 4.48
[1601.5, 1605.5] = 4.57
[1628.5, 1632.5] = 3.78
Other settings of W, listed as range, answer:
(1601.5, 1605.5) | 4.48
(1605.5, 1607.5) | 4.67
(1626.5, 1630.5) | 3.85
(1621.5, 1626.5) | 4.01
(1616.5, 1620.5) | 4.12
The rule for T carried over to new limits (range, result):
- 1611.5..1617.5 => 4.6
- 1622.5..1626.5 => 4.01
